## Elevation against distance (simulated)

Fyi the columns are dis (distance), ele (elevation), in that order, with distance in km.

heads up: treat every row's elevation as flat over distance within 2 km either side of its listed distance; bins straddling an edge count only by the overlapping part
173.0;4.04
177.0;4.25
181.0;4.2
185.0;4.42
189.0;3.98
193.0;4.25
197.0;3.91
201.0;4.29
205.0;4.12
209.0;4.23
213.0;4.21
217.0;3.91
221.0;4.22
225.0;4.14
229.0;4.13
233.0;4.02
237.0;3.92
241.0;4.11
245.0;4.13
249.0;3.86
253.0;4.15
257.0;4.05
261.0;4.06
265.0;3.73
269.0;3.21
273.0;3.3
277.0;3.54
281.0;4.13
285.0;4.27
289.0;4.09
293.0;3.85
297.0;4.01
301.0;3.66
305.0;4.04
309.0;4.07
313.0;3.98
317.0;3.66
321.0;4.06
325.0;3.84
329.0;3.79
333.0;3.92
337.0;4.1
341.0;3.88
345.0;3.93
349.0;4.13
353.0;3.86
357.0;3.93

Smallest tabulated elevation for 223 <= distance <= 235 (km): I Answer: 4.02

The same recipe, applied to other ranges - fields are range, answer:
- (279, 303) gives 3.66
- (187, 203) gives 3.91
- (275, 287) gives 3.54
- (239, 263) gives 3.86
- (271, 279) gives 3.3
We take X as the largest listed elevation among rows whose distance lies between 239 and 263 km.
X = 4.15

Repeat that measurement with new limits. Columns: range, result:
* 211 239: 4.22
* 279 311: 4.27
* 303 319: 4.07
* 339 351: 4.13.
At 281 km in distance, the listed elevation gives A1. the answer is 4.13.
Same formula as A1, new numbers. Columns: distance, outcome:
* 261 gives 4.06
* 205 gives 4.12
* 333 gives 3.92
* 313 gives 3.98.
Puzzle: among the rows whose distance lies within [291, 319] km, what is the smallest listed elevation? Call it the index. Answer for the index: 3.66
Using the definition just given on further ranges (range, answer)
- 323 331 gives 3.79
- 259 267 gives 3.73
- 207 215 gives 4.21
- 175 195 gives 3.98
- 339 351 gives 3.88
